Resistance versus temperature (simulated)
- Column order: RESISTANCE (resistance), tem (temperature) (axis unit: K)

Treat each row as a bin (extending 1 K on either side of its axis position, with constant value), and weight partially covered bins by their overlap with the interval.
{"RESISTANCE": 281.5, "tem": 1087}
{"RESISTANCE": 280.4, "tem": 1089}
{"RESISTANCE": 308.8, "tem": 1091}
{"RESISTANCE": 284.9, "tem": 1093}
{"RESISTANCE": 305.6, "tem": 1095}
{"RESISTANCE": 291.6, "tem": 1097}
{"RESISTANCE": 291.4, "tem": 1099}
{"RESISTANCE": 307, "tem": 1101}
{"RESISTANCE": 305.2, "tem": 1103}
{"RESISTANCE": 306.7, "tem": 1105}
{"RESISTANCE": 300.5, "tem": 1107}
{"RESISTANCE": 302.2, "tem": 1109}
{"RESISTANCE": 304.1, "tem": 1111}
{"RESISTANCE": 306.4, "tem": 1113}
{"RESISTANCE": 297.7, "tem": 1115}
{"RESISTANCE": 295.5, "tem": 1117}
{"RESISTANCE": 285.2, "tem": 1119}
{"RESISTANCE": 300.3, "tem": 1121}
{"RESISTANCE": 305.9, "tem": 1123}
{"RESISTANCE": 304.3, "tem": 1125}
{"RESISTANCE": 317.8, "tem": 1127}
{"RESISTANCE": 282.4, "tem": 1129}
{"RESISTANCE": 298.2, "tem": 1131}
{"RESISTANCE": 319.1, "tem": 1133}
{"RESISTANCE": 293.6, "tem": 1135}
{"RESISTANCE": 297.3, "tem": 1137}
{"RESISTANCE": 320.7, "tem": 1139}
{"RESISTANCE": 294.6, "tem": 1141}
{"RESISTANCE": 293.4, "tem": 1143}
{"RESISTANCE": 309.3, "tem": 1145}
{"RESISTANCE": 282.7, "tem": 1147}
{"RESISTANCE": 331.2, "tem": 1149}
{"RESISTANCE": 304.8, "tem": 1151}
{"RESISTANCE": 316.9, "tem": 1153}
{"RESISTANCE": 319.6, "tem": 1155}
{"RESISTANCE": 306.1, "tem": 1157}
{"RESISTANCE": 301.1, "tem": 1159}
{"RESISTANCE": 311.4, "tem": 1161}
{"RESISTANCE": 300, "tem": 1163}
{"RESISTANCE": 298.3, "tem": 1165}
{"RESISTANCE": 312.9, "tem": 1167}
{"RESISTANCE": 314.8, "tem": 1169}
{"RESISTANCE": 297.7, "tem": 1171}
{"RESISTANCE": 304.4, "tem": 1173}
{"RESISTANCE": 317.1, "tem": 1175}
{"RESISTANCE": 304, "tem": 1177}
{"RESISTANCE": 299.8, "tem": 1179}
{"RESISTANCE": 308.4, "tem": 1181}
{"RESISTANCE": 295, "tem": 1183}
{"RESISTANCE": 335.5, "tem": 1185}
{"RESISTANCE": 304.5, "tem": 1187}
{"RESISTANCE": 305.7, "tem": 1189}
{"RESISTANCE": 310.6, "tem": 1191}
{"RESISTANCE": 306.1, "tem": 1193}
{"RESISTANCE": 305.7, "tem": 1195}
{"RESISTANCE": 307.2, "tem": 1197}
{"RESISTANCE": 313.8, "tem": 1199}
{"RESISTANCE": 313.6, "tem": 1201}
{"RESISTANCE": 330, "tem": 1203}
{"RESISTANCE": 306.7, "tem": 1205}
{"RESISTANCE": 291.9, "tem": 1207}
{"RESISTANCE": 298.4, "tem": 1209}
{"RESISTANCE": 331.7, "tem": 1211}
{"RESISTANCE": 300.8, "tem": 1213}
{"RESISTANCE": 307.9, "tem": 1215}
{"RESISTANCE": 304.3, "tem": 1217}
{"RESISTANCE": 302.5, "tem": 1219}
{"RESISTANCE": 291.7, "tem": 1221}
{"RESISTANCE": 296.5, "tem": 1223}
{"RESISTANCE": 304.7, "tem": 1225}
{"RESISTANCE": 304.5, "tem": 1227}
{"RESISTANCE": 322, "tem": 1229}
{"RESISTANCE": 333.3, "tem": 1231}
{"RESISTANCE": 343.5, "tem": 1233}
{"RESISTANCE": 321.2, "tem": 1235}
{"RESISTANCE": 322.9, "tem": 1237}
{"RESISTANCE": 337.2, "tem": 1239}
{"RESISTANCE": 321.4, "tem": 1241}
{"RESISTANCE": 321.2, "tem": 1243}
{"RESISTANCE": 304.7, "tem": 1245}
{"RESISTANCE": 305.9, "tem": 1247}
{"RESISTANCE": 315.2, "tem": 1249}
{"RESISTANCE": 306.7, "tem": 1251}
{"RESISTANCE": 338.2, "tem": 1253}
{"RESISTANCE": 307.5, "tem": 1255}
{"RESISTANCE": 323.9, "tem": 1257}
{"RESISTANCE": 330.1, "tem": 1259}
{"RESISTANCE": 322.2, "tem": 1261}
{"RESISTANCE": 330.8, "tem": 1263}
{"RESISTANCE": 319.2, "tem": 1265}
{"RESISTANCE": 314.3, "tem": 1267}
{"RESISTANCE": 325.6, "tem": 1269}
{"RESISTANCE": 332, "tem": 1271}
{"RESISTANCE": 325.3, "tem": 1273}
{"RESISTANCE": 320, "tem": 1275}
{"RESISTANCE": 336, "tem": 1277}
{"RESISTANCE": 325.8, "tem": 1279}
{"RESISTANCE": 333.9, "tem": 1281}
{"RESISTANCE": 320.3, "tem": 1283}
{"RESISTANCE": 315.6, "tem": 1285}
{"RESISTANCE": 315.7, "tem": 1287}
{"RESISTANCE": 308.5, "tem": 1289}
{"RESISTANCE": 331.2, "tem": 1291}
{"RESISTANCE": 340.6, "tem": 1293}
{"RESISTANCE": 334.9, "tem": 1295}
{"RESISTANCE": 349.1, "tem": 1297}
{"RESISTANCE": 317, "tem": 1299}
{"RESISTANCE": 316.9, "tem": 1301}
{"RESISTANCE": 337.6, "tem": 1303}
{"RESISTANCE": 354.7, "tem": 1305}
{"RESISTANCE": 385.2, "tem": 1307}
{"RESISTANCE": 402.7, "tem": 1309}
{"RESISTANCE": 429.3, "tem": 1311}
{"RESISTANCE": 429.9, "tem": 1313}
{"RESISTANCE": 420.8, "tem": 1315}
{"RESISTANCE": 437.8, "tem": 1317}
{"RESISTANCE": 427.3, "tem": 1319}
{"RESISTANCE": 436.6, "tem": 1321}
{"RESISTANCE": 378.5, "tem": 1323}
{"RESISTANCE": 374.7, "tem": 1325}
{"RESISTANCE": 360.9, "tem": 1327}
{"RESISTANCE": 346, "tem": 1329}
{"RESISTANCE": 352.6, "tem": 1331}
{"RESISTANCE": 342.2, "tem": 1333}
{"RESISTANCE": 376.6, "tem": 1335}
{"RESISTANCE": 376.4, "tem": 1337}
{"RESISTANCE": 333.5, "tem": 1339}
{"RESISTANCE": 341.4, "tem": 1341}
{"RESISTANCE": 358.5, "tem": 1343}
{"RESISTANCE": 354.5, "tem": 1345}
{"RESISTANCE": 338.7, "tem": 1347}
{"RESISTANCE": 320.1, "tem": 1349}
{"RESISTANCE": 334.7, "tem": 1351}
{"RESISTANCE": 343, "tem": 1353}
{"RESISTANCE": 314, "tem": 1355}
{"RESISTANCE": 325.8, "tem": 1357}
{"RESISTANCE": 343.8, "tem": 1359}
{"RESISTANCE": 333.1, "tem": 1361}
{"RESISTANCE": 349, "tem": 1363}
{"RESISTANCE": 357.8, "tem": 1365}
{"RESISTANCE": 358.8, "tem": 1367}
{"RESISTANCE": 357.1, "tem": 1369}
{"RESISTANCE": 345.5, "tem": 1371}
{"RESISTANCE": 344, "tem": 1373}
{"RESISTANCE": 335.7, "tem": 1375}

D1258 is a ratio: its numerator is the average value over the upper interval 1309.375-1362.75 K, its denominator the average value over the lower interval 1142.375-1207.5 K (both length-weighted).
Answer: 1.19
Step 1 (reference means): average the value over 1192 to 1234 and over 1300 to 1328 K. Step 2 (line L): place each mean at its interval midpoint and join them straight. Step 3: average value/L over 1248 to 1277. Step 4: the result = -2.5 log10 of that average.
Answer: 0.090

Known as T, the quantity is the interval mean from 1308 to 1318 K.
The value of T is 424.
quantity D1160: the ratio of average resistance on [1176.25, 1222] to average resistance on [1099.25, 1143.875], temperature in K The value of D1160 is 1.0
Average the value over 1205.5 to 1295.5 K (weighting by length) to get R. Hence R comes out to 319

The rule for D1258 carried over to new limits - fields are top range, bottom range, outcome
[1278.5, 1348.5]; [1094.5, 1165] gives 1.19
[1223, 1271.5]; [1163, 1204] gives 1.04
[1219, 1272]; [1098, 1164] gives 1.05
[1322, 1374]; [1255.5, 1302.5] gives 1.07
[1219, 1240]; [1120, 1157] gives 1.04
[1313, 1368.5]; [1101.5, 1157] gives 1.19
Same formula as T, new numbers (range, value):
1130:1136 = 304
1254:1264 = 323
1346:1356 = 330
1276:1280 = 331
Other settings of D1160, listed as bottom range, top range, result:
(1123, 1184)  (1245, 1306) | 1.06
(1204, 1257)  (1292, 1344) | 1.19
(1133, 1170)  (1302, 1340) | 1.25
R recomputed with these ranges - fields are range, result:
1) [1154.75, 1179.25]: 307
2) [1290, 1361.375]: 361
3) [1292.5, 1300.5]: 334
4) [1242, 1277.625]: 321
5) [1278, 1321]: 361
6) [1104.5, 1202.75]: 306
